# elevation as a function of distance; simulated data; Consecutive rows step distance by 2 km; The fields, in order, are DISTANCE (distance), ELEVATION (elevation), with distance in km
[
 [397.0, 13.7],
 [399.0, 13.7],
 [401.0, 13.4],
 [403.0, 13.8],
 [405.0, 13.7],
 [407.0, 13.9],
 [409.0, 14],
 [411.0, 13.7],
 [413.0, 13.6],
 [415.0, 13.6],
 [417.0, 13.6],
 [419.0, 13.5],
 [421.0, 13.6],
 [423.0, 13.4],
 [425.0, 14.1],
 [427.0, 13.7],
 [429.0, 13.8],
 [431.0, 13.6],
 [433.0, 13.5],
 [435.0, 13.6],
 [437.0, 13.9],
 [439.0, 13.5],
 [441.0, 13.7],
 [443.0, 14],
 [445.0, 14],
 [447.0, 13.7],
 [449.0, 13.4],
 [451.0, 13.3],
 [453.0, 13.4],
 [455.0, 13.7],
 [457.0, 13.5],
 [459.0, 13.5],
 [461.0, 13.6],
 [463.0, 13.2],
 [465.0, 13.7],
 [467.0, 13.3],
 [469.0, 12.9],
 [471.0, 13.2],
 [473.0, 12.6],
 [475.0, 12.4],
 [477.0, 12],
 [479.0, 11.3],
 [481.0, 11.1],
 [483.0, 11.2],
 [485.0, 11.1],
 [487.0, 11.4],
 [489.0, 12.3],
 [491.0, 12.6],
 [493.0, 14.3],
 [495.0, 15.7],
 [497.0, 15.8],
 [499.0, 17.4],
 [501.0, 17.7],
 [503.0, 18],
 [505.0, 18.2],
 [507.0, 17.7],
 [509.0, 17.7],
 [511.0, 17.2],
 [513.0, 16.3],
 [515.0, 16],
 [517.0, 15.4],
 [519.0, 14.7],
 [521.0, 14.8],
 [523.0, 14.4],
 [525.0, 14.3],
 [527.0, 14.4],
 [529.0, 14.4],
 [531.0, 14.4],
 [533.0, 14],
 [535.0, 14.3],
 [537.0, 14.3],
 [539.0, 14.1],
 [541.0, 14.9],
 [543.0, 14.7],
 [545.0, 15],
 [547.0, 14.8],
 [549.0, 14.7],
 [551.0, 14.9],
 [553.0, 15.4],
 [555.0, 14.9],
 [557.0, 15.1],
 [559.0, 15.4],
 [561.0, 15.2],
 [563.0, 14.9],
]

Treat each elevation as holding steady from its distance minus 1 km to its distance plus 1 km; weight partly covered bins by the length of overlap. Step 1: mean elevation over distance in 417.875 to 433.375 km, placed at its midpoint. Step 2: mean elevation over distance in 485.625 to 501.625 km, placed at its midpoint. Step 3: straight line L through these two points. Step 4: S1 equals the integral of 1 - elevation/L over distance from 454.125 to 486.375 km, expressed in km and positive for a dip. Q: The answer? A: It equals 3.6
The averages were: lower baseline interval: 13.7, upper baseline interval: 14.5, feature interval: 12.6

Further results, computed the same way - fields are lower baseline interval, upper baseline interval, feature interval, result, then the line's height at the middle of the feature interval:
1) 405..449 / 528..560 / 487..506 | -1.65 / 14.3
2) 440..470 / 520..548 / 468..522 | -1.73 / 14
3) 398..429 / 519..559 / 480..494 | 2.21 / 14.2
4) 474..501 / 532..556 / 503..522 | -3.75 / 13.8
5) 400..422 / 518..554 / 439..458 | 0.43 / 13.9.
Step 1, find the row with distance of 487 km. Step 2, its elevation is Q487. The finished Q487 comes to 11.4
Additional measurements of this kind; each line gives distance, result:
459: 13.5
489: 12.3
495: 15.7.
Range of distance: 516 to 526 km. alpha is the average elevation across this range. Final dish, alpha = 14.7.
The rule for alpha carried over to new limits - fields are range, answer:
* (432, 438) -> 13.7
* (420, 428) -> 13.7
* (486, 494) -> 12.6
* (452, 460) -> 13.5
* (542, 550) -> 14.8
